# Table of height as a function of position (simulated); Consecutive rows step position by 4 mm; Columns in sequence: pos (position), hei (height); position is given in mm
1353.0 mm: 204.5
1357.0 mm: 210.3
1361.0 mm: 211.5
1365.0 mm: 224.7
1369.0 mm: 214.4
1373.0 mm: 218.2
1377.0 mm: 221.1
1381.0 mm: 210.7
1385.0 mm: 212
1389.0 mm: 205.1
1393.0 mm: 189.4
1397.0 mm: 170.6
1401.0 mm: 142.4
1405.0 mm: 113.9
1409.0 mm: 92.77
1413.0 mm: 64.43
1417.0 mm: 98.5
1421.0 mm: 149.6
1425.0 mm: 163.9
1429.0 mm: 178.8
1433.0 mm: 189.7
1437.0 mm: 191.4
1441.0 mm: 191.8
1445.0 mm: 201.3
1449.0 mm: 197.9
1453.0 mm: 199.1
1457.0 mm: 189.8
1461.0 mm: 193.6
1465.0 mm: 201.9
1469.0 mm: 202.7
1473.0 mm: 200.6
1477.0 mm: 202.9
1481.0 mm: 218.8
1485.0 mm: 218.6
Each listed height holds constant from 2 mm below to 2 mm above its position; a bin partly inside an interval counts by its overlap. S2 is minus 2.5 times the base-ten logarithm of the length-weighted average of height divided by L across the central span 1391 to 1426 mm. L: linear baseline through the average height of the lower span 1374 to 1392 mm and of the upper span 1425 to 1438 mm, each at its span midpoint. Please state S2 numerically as 0.44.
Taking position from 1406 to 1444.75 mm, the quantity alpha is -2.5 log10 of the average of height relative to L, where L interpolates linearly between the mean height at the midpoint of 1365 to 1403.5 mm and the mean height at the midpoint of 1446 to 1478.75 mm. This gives 0.32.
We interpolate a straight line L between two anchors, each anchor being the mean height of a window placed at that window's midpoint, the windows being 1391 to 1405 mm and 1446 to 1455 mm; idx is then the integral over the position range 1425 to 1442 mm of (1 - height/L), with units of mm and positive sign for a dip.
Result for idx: 0.1 mm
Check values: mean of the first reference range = 160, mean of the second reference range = 199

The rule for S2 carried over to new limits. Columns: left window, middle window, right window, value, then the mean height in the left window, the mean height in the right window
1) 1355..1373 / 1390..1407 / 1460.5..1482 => 0.324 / 216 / 203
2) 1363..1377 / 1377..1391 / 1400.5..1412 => -0.195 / 219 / 108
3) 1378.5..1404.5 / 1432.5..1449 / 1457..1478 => -0.002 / 185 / 199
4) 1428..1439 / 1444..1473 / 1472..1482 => 0.003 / 187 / 207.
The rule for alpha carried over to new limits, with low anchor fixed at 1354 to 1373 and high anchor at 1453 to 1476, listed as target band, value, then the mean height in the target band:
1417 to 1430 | 0.318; 153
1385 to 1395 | 0.055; 200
